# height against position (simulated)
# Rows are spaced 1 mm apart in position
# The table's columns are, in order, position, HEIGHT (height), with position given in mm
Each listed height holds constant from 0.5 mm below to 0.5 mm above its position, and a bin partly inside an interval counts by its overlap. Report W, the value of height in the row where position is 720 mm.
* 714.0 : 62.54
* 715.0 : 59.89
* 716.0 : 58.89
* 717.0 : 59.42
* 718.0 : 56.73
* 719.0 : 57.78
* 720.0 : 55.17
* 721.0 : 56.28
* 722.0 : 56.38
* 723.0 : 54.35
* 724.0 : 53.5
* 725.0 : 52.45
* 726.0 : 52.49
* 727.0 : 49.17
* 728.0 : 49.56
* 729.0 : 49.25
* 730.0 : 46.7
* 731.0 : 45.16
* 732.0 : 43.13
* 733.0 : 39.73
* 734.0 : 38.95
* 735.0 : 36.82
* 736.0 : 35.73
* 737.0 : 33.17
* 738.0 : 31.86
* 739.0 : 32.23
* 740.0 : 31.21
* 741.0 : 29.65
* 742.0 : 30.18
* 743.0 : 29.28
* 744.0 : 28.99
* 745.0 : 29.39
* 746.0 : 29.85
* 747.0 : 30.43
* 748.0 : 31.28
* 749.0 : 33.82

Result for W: 55.17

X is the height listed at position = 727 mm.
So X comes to 49.17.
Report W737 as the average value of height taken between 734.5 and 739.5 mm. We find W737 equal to 34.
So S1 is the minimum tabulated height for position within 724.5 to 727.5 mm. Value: 49.17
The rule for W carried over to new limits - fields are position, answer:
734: 38.95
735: 36.82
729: 49.25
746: 29.85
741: 29.65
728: 49.56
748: 31.28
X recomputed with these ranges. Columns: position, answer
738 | 31.86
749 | 33.82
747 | 30.43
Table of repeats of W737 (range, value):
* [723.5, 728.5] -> 51.4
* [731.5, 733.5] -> 41.4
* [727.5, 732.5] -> 46.8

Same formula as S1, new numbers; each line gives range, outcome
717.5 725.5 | 52.45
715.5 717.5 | 58.89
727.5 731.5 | 45.16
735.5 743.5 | 29.28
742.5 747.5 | 28.99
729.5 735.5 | 36.82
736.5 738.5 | 31.86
